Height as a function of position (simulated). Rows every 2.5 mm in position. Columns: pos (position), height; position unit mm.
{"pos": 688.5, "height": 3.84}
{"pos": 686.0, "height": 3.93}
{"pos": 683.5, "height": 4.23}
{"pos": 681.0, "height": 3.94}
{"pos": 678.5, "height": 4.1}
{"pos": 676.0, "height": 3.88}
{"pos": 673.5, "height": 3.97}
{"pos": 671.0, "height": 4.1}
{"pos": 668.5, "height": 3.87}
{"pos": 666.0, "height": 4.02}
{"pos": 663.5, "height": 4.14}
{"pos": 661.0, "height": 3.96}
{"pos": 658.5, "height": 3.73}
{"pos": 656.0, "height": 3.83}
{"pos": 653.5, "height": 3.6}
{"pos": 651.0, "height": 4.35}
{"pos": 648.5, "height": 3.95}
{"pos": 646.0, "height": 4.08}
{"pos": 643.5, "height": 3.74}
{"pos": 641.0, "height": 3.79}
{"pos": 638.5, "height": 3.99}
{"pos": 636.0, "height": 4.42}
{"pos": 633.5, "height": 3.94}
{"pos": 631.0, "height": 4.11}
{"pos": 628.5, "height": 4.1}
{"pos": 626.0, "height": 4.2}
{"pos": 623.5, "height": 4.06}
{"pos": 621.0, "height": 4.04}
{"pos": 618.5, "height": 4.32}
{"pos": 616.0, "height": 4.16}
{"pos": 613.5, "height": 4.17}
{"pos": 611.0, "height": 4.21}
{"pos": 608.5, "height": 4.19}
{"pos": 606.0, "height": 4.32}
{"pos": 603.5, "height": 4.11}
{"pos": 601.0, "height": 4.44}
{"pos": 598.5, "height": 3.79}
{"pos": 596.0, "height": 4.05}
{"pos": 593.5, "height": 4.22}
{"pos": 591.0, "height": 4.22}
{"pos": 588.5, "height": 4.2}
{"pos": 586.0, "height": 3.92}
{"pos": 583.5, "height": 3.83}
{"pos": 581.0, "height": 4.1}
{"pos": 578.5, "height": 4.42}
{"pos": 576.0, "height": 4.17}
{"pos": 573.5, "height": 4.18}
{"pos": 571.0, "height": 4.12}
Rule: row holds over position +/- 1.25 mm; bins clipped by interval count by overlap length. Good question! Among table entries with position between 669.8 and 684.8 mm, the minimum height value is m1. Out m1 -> 3.88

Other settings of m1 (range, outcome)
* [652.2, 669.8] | 3.6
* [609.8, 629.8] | 4.04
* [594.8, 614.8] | 3.79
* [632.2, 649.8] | 3.74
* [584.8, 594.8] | 3.92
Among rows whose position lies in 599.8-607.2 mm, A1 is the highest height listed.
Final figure 4.44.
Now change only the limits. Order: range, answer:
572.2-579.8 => 4.42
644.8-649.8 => 4.08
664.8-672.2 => 4.1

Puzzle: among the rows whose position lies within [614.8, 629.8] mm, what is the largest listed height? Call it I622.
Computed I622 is 4.32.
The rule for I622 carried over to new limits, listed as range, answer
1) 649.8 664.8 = 4.35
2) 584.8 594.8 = 4.22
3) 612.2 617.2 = 4.17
